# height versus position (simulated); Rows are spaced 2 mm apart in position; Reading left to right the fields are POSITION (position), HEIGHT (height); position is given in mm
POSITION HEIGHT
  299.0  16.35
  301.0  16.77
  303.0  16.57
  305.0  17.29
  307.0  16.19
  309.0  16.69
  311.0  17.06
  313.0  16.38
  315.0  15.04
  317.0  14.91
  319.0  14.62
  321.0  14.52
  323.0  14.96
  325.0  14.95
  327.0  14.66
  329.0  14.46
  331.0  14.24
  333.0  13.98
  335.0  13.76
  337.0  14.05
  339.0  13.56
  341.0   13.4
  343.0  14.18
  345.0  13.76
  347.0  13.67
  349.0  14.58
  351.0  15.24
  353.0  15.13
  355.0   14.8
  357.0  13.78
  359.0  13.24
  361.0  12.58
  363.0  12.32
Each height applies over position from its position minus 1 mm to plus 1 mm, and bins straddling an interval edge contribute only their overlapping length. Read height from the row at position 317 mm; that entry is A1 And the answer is 14.91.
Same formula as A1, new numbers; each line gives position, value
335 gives 13.76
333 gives 13.98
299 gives 16.35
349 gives 14.58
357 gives 13.78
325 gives 14.95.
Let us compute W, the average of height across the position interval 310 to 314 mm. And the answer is 16.7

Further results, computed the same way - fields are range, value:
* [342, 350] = 14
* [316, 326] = 14.8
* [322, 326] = 15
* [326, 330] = 14.6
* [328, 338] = 14.1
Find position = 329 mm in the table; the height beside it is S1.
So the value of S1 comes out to 14.46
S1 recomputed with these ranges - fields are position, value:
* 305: 17.29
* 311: 17.06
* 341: 13.4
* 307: 16.19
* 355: 14.8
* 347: 13.67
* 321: 14.52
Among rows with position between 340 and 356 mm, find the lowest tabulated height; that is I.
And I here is 13.4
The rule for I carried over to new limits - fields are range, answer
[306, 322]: 14.52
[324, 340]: 13.56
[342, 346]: 13.76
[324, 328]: 14.66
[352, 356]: 14.8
